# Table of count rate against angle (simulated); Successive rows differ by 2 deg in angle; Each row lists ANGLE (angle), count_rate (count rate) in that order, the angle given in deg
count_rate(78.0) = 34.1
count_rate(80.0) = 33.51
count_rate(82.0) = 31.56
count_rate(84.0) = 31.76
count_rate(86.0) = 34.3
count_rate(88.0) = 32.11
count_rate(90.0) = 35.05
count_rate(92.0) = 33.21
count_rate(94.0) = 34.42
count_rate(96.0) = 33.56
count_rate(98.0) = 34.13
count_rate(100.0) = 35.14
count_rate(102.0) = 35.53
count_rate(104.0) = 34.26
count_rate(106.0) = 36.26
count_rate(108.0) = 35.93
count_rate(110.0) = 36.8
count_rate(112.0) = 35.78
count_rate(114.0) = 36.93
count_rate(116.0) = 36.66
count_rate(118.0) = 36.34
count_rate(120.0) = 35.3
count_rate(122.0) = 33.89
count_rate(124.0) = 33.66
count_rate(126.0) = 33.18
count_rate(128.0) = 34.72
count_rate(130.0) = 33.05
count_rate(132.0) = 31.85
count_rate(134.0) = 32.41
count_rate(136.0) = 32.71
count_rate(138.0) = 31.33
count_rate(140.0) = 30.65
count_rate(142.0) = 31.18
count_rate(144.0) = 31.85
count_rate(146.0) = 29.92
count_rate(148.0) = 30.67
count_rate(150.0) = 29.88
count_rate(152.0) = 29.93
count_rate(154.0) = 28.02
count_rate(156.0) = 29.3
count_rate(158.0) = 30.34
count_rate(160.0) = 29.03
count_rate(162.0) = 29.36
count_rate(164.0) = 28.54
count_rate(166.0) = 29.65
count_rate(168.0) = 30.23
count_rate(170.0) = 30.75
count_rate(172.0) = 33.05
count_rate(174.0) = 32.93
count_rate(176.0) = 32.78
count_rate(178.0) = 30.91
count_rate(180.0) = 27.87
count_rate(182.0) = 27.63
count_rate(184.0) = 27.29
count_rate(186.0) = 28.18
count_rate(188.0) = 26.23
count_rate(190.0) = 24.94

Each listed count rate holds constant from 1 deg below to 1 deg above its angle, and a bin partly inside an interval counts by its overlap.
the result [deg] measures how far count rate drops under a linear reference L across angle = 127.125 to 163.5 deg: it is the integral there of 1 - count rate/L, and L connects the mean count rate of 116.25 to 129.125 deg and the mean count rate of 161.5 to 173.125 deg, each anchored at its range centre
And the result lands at 1.80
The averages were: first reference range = 34.6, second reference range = 30.3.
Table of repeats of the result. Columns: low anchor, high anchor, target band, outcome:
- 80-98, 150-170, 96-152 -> -3.9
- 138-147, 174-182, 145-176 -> 0.5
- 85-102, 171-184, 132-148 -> 0.4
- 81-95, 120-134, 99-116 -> -1.3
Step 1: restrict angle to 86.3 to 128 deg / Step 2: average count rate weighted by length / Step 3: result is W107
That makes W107 34.9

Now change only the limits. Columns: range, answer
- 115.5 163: 31.8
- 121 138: 33.1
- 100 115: 35.9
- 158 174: 30.3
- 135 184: 30.3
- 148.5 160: 29.5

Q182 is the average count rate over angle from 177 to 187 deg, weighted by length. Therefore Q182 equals 28.4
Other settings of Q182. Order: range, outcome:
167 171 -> 30.5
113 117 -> 36.8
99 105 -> 35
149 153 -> 29.9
